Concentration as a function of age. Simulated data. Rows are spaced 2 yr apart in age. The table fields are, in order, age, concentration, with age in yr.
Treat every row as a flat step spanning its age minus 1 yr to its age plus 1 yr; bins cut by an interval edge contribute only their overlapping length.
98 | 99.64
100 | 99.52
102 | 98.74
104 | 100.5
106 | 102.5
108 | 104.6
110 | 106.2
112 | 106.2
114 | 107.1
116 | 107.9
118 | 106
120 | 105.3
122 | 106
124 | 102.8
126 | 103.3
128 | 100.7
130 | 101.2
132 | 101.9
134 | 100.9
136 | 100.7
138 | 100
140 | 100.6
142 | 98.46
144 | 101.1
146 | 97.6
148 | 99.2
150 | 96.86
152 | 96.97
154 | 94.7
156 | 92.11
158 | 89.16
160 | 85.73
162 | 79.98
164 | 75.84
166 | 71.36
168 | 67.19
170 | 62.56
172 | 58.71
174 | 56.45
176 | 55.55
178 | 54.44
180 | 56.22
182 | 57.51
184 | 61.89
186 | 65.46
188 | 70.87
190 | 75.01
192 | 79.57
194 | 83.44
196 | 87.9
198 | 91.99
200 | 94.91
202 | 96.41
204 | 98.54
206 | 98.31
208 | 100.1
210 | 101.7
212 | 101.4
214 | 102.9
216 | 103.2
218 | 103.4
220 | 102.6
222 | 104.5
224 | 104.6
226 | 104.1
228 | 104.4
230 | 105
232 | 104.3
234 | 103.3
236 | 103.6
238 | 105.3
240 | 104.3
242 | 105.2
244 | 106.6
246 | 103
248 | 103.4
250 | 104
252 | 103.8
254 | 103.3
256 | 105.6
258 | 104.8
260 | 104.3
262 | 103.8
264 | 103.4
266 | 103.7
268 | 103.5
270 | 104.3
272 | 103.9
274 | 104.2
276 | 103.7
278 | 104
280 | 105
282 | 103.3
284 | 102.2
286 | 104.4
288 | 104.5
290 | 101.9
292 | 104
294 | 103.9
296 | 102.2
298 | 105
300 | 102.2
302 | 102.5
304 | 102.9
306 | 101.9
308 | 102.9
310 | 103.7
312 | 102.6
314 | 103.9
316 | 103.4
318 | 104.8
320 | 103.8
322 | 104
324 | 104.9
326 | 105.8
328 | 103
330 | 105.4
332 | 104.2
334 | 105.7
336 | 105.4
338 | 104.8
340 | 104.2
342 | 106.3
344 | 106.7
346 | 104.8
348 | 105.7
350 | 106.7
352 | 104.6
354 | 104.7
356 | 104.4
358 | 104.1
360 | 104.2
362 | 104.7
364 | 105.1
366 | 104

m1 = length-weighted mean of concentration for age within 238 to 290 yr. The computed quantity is 104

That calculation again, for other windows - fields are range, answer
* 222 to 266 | 104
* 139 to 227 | 85.9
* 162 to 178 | 64.4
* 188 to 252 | 99.2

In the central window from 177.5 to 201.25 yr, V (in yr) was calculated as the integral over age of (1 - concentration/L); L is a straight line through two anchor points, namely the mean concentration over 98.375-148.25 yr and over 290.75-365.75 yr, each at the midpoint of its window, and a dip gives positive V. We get 6.71 yr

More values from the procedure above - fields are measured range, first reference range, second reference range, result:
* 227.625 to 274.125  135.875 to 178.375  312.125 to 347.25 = -4.51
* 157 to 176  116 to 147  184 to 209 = 4.57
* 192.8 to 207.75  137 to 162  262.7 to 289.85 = 0.84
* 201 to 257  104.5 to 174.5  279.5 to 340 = -2.16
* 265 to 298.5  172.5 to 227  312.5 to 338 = -2.01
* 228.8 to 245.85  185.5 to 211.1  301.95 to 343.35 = -2.04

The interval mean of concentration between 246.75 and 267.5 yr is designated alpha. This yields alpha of 104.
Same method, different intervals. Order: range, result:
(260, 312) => 103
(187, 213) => 90.8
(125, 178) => 87.4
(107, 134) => 104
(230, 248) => 104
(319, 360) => 105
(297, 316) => 103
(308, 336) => 104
